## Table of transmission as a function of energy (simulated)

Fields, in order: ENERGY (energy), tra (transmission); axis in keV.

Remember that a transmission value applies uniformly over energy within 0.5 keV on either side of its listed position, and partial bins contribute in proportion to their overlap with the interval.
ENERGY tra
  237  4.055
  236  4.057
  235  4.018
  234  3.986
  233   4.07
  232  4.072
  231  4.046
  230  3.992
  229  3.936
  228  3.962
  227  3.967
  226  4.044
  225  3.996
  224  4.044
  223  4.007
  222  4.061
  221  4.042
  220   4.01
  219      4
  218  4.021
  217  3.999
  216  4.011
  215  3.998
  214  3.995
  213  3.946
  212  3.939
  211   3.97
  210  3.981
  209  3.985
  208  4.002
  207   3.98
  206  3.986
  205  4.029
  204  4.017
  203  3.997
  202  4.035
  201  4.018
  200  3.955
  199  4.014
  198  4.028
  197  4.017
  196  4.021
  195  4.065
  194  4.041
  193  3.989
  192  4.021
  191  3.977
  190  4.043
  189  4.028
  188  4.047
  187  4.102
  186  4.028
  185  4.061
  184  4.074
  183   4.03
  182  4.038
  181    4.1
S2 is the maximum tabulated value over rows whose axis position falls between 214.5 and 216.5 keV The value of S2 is 4.011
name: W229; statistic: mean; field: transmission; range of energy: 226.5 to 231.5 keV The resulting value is 3.98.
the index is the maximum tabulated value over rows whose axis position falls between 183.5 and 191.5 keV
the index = 4.102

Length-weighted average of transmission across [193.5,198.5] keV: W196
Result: 4.03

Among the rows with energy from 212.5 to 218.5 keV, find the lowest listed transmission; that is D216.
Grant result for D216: 3.946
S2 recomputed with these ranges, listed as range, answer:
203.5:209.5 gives 4.029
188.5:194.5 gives 4.043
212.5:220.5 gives 4.021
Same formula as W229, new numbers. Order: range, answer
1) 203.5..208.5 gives 4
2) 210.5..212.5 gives 3.95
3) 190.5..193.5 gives 4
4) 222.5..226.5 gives 4.02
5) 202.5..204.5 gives 4.01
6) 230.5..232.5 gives 4.06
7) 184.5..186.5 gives 4.04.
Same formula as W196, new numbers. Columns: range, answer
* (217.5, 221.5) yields 4.02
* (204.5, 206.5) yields 4.01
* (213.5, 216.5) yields 4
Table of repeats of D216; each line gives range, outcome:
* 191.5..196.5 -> 3.989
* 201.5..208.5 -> 3.98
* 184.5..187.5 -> 4.028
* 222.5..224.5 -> 4.007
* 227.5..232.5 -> 3.936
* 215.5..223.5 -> 3.999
